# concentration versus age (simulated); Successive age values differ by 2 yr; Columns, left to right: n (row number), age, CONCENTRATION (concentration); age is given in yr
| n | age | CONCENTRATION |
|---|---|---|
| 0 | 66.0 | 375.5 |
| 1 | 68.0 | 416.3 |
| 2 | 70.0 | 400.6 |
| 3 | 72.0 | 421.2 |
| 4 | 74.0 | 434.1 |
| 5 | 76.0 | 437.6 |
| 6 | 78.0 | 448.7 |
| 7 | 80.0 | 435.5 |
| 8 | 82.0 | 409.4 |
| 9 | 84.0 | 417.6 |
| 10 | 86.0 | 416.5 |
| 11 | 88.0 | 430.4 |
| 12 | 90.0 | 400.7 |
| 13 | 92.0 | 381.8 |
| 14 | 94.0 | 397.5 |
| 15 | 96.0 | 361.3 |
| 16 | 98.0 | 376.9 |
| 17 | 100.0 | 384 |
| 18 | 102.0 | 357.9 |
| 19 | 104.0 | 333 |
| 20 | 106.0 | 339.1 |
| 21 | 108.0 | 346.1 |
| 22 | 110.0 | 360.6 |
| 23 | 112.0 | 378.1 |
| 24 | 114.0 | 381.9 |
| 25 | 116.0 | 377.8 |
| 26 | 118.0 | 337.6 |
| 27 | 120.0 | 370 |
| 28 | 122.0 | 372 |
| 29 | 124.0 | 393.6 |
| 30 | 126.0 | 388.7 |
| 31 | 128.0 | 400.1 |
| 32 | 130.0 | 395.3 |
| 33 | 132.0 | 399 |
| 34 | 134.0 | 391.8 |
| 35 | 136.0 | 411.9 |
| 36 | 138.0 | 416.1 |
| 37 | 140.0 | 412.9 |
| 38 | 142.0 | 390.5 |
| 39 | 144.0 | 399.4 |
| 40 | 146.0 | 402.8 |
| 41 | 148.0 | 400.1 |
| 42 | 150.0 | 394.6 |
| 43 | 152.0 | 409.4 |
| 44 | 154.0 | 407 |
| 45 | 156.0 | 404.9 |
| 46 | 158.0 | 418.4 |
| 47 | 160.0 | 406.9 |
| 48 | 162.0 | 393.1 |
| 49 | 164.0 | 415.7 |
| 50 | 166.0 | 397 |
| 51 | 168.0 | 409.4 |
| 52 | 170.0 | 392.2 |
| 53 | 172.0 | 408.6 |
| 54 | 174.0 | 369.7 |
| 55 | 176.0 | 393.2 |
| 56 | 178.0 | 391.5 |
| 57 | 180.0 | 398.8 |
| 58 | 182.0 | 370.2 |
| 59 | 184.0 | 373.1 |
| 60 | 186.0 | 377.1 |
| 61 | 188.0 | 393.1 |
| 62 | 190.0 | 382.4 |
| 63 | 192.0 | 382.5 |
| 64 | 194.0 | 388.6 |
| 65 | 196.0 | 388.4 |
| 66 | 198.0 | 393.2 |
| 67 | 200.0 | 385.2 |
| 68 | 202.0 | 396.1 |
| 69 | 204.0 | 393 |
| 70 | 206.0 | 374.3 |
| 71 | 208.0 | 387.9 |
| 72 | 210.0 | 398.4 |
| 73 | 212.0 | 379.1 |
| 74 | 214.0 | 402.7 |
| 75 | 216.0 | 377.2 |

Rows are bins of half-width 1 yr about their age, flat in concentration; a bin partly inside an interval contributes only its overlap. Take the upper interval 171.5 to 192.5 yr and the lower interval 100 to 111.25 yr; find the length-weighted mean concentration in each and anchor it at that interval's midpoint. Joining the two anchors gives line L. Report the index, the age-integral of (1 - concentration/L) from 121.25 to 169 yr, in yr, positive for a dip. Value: -4.2 yr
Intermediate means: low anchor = 351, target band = 401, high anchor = 385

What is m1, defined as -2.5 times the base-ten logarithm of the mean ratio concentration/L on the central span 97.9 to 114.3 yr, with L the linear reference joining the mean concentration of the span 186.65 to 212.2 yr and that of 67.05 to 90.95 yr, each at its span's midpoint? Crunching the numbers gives 0.15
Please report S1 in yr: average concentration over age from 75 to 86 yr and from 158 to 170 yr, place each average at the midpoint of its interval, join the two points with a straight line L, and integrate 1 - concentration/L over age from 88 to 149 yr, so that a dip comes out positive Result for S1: 5.1 yr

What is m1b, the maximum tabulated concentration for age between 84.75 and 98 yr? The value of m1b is 430.4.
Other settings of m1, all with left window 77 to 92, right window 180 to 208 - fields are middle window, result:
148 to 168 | -0.023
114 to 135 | 0.068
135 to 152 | -0.007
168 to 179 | -0.003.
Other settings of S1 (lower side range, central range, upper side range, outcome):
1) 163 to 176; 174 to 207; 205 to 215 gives 0.6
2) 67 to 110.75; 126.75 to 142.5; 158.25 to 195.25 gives -0.3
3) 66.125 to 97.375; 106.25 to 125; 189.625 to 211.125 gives 1.8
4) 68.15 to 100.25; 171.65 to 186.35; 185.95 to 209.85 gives 0.3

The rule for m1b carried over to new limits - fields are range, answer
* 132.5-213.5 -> 418.4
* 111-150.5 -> 416.1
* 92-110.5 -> 397.5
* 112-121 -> 381.9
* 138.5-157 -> 412.9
